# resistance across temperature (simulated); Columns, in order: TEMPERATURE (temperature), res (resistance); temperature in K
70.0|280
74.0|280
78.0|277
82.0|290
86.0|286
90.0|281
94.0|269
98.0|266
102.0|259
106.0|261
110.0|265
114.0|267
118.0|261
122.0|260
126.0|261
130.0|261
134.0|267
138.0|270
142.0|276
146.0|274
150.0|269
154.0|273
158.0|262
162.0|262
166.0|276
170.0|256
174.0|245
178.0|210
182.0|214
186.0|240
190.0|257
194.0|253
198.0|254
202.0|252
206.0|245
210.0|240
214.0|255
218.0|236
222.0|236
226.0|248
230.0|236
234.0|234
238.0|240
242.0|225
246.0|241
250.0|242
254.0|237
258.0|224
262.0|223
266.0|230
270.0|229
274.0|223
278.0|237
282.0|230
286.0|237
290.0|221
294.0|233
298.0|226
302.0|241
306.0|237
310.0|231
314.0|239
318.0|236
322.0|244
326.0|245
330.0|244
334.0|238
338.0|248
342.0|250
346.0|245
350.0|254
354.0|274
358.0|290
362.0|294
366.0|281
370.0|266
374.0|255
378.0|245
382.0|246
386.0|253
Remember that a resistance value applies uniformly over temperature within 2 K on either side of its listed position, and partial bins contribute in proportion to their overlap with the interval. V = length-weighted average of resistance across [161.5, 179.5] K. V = 250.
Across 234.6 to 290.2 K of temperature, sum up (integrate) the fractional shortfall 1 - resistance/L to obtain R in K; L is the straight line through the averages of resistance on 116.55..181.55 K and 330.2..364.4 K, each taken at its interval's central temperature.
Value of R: 6.2 K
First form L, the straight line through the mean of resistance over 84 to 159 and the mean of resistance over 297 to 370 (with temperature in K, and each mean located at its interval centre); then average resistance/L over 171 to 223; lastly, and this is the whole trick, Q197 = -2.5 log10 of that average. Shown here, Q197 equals 0.09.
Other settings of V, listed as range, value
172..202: 240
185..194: 250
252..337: 234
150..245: 246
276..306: 232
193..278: 238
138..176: 266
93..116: 264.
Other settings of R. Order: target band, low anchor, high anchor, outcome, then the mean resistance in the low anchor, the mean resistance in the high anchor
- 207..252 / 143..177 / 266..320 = 1.4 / 263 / 232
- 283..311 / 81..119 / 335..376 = 3.6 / 270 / 265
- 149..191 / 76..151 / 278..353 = 1.7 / 269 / 239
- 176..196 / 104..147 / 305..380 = 2.1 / 266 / 254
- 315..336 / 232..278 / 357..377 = 1.4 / 232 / 275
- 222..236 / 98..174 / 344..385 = 1.4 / 265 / 265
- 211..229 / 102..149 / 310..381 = 1.2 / 266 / 255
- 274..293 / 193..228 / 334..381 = 1.8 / 246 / 262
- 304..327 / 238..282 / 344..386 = 1.0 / 231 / 264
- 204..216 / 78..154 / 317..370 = 0.8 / 269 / 258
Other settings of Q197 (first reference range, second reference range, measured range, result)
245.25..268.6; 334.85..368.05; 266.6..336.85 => 0.06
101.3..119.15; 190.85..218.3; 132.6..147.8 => -0.05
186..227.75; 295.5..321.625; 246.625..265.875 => 0.04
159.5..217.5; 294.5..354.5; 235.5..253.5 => 0.04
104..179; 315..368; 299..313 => 0.10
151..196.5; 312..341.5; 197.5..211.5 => 0.01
